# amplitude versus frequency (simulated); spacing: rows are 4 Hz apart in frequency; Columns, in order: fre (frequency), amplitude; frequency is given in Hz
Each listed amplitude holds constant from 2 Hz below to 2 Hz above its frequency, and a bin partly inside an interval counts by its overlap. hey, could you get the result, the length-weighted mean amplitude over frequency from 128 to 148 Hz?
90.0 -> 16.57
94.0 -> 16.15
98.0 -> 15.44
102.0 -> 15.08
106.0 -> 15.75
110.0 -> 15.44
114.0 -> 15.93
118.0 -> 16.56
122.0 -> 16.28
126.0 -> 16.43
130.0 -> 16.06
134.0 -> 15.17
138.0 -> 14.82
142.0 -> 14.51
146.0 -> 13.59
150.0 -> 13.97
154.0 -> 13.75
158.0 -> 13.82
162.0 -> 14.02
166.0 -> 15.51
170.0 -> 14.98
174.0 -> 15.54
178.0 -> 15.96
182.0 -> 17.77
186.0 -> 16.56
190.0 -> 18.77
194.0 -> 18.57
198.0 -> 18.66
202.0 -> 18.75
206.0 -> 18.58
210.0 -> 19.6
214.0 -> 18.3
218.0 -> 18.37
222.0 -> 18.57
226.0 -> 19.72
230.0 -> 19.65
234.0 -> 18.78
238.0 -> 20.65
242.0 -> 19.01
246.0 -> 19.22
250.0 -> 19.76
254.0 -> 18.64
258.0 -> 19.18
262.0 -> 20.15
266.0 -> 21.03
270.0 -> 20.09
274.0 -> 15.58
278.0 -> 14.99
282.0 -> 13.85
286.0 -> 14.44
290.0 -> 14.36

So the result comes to 14.8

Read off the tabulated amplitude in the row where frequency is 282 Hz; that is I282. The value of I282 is 13.85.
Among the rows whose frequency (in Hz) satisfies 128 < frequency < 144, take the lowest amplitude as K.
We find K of 14.51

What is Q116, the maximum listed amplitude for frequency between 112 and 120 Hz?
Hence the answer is 16.56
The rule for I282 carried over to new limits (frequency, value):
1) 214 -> 18.3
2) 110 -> 15.44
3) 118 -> 16.56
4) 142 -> 14.51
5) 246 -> 19.22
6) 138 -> 14.82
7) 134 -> 15.17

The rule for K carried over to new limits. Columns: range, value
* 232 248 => 18.78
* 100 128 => 15.08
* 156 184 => 13.82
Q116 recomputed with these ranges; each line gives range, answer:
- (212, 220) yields 18.37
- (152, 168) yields 15.51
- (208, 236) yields 19.72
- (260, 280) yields 21.03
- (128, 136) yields 16.06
